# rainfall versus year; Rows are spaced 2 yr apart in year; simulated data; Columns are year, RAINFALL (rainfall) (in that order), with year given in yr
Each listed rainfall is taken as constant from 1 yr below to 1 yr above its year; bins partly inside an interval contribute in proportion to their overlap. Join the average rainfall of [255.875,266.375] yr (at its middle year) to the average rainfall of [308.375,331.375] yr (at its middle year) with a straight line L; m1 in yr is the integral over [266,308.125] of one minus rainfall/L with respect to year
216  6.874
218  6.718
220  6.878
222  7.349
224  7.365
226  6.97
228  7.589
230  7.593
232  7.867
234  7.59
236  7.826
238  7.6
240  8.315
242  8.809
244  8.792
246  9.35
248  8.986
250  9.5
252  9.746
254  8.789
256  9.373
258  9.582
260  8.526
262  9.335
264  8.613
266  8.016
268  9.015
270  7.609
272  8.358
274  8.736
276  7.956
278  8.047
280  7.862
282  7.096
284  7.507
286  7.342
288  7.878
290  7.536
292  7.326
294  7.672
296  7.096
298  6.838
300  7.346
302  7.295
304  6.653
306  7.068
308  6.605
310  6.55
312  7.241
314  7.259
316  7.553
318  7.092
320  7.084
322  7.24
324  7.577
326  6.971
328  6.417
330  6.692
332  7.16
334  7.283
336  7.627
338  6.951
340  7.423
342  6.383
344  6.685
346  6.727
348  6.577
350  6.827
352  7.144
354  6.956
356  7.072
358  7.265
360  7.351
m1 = 2.6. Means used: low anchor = 8.92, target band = 7.59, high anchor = 7.05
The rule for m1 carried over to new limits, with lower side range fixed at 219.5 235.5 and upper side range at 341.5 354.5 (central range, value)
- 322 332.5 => -0.2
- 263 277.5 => -2.3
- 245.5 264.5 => -5.0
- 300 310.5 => 0.2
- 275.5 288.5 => -1.0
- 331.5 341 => -0.6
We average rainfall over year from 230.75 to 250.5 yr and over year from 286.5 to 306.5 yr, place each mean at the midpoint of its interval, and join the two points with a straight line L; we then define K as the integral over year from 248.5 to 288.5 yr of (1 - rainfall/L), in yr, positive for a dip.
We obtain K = -3.0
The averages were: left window 8.43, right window 7.28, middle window 8.46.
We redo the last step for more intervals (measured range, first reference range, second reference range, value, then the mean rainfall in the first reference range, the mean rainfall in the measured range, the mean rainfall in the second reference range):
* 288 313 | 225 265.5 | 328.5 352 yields 1.6 yr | 8.53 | 7.13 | 6.94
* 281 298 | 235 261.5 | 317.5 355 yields 1.3 yr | 8.87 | 7.4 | 6.99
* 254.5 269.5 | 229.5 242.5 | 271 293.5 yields -2.0 yr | 7.92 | 8.87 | 7.78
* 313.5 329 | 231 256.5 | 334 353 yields 0.4 yr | 8.64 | 7.15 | 6.95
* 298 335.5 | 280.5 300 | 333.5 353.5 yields 0.5 yr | 7.38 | 7.06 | 6.95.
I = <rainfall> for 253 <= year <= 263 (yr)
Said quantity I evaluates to 9.12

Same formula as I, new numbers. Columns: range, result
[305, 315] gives 6.94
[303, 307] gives 6.86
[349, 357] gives 7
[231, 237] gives 7.76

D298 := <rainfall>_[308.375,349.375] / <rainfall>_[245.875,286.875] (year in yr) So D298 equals 0.82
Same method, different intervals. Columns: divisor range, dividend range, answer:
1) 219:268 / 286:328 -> 0.86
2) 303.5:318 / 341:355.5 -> 0.97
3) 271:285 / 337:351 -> 0.86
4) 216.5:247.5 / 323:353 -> 0.90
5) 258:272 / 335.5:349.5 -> 0.80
